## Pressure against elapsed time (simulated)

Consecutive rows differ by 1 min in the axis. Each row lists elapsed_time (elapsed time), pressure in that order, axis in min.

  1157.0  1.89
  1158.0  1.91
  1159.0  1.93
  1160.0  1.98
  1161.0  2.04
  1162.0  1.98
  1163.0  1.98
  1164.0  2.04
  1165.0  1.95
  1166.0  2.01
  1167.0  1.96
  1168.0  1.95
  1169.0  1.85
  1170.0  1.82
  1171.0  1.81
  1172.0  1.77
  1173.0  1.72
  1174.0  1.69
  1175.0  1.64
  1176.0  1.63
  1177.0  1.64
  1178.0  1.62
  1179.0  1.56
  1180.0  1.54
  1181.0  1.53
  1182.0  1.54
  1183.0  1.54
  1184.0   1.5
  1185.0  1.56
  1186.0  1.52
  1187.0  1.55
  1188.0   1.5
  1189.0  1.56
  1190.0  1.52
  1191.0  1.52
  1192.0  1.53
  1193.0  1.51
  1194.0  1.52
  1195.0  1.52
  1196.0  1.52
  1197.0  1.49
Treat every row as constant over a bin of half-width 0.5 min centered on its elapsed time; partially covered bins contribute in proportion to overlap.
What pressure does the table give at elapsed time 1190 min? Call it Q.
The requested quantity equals 1.52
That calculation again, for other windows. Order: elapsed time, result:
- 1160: 1.98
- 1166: 2.01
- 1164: 2.04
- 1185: 1.56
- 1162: 1.98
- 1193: 1.51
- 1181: 1.53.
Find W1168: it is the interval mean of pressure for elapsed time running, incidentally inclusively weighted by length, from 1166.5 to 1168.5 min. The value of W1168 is 1.96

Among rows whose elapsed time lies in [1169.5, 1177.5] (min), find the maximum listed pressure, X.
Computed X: 1.82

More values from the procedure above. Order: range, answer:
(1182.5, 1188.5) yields 1.56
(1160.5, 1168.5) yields 2.04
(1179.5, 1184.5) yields 1.54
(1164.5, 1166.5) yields 2.01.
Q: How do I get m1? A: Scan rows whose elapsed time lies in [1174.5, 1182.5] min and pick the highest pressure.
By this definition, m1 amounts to 1.64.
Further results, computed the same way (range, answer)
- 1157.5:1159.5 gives 1.93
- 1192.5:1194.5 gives 1.52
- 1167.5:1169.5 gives 1.95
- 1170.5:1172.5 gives 1.81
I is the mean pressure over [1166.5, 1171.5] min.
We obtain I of 1.88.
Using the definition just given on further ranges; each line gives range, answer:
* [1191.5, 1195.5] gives 1.52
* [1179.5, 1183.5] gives 1.54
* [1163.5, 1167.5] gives 1.99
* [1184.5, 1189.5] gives 1.54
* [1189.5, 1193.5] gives 1.52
